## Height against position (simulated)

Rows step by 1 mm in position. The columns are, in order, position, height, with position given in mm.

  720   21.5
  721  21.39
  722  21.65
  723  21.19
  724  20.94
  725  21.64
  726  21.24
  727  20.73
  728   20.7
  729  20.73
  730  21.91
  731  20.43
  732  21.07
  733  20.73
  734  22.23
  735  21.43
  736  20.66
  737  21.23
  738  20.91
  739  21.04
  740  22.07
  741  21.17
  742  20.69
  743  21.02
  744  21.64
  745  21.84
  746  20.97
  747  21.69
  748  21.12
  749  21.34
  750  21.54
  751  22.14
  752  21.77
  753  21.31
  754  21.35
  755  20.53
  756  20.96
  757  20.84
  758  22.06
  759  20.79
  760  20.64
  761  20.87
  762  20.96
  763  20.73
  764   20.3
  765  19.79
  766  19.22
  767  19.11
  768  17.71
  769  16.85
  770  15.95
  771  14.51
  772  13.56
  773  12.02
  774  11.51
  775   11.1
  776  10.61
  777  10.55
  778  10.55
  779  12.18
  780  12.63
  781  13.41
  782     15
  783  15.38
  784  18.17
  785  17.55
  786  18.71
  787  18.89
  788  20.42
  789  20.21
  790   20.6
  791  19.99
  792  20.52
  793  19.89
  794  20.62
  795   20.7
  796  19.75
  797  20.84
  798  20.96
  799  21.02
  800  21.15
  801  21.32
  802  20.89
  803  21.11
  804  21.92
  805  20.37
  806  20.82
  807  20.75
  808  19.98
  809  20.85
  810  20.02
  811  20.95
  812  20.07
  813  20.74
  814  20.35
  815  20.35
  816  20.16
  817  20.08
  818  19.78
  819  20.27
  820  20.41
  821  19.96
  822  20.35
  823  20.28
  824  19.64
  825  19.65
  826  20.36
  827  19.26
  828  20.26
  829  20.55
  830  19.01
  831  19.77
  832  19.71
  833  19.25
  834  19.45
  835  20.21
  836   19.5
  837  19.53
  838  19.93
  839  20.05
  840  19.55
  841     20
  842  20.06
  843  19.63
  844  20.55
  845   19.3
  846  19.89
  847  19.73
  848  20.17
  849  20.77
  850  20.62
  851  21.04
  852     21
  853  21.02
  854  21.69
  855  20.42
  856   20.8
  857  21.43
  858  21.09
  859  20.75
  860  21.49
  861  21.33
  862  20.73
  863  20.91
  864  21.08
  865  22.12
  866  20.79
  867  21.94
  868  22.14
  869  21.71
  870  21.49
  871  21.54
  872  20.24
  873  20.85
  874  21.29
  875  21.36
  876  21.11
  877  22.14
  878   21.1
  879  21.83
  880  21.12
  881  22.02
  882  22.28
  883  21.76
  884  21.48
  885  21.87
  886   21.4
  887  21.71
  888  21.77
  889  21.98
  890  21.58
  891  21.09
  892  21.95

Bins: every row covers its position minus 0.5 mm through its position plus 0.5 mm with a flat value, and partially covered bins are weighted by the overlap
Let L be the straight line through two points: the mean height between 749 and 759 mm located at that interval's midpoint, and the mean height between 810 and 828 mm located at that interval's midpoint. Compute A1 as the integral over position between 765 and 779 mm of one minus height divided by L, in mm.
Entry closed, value 4.5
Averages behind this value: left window 21.4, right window 20.2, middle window 14.2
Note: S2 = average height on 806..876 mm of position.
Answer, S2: 20.5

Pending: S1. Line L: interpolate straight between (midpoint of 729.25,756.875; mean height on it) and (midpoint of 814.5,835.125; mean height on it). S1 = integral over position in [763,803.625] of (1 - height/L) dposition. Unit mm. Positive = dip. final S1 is 6.23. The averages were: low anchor 21.3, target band 17.4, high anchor 19.9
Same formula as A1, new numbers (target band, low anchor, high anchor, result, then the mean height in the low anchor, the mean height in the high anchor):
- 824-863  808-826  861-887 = 1.0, 20.2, 21.5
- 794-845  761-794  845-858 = -3.7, 16.6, 20.7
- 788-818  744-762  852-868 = 1.0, 21.3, 21.2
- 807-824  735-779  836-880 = -0.2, 19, 20.8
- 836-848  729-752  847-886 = 0.8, 21.3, 21.3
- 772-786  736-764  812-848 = 5.0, 21.2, 19.9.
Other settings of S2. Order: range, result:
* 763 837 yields 18.7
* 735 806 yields 19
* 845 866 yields 20.9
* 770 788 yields 14.1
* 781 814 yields 19.9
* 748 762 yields 21.2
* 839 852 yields 20.1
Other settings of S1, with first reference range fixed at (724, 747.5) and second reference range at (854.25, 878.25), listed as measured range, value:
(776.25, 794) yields 3.7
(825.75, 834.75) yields 0.6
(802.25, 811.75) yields 0.2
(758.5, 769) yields 0.7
